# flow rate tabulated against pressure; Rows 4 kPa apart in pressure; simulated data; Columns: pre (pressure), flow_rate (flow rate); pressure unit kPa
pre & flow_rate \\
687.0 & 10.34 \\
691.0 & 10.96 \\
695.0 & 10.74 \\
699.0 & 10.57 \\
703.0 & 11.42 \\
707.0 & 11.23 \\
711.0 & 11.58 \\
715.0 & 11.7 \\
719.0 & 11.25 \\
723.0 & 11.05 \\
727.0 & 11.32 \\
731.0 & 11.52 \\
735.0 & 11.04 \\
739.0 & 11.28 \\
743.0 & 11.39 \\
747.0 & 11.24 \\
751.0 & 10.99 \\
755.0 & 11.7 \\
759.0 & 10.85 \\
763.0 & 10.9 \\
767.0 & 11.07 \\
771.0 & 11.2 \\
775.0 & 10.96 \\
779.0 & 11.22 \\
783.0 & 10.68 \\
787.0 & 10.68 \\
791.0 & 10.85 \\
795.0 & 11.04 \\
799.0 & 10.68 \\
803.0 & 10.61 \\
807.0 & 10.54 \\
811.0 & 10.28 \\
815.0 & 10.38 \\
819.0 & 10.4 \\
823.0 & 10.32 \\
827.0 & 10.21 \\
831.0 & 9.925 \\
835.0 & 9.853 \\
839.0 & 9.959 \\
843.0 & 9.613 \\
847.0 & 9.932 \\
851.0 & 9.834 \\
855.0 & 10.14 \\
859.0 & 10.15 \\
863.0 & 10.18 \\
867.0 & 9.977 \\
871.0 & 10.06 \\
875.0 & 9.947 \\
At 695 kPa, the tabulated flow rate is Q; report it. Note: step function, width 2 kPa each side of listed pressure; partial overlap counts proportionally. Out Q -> 10.74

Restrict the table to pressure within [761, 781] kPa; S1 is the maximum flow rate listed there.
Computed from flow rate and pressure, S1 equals 11.22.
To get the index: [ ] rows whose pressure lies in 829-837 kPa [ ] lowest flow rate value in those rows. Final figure 9.853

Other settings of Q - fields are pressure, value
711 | 11.58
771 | 11.2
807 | 10.54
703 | 11.42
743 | 11.39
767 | 11.07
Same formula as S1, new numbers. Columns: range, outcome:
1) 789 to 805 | 11.04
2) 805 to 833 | 10.54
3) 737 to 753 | 11.39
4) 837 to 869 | 10.18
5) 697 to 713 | 11.58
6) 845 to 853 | 9.932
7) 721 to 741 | 11.52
